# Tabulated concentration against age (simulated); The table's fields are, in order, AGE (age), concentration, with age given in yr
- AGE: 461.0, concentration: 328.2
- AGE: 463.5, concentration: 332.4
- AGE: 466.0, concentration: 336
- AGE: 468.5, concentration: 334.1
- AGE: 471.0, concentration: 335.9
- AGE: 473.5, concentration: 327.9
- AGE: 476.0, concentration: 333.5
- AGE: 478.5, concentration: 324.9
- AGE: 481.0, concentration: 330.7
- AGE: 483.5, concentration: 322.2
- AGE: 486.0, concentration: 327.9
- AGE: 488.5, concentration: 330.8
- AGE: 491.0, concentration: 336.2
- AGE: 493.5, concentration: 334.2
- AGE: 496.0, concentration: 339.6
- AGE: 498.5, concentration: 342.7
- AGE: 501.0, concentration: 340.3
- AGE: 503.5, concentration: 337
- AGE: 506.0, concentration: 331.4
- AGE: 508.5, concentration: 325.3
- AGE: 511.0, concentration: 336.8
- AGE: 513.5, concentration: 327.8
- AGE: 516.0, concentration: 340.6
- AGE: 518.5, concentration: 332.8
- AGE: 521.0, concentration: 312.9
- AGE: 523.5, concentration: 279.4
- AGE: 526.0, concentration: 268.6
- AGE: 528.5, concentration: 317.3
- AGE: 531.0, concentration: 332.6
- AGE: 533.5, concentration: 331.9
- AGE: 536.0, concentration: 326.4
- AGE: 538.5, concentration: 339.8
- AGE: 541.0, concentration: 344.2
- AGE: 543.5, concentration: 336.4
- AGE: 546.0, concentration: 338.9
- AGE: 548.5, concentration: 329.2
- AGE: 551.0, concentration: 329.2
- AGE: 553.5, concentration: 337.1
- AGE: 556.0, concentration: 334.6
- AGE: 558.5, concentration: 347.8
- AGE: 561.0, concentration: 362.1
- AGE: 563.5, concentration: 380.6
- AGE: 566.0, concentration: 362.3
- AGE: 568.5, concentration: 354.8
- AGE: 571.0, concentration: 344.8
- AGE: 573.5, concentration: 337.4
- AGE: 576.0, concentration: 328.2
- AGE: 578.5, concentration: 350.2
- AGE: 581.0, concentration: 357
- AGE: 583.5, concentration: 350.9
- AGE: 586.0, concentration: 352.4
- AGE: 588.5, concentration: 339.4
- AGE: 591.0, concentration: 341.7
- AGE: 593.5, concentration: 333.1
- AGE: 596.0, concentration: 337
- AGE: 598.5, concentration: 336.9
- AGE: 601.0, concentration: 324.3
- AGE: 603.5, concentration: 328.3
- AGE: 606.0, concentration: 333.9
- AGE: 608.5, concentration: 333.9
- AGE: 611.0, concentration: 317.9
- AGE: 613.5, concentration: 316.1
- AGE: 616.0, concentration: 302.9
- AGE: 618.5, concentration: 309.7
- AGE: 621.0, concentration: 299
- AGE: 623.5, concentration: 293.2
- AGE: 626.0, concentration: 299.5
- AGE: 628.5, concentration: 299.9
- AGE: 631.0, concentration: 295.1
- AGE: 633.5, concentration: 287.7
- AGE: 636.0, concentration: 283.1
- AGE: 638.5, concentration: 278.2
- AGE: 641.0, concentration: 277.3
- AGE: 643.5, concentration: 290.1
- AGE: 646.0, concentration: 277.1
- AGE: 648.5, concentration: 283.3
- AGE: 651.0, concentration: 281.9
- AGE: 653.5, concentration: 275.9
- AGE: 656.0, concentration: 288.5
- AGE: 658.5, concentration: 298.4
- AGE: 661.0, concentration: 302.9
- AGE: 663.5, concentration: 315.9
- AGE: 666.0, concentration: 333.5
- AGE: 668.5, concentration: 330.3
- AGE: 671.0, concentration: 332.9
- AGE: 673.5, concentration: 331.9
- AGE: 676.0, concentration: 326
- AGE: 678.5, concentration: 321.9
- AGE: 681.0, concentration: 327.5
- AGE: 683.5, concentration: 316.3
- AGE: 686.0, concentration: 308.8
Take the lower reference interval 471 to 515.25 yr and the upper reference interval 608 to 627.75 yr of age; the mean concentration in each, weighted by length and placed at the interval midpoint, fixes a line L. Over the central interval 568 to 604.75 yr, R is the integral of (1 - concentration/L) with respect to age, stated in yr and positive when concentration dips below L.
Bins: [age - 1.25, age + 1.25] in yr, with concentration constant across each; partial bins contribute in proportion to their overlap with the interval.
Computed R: -3.1 yr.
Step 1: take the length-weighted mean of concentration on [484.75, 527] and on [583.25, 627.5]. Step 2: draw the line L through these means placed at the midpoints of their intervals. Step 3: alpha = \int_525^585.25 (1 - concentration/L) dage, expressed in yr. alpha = -2.6 yr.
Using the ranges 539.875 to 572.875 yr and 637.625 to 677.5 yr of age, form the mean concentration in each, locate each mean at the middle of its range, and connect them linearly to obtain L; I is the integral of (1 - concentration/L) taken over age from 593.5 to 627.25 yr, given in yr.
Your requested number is 0.4 yr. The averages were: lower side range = 346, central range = 318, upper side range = 302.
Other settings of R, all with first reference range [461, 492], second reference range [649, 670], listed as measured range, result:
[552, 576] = -2.44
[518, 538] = 0.62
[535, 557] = -1.02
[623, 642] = 1.11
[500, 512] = -0.28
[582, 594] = -1.17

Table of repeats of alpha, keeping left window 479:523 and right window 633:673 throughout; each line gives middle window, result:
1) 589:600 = -1.0 yr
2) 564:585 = -2.3 yr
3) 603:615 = -0.7 yr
